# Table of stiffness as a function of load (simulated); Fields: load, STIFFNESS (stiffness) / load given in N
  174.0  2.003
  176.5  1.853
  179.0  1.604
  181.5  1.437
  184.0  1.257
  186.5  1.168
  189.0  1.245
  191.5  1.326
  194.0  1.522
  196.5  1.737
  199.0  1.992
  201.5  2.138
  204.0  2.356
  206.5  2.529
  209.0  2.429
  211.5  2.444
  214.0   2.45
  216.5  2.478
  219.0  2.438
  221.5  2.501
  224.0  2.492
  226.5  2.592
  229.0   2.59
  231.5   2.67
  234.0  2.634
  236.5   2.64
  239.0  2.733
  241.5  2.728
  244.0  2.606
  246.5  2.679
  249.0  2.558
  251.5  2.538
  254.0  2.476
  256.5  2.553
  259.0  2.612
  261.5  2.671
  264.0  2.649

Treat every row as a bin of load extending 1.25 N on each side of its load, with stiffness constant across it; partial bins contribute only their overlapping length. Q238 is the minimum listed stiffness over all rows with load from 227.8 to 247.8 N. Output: 2.59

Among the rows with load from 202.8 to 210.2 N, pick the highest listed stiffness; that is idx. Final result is 2.529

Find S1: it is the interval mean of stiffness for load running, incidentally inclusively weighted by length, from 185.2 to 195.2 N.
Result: 1.31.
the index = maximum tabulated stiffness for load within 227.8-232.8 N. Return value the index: 2.67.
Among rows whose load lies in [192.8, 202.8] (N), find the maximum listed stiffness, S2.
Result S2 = 2.138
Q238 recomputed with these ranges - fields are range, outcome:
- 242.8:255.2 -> 2.476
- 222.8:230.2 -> 2.492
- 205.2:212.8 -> 2.429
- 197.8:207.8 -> 1.992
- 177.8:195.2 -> 1.168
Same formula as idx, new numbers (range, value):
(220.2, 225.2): 2.501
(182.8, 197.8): 1.737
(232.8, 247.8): 2.733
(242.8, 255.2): 2.679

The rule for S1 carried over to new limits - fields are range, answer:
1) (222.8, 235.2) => 2.6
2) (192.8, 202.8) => 1.85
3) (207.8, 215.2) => 2.44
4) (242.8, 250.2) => 2.61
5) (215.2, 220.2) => 2.46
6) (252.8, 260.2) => 2.55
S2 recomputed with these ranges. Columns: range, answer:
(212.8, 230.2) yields 2.592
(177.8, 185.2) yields 1.604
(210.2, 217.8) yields 2.478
